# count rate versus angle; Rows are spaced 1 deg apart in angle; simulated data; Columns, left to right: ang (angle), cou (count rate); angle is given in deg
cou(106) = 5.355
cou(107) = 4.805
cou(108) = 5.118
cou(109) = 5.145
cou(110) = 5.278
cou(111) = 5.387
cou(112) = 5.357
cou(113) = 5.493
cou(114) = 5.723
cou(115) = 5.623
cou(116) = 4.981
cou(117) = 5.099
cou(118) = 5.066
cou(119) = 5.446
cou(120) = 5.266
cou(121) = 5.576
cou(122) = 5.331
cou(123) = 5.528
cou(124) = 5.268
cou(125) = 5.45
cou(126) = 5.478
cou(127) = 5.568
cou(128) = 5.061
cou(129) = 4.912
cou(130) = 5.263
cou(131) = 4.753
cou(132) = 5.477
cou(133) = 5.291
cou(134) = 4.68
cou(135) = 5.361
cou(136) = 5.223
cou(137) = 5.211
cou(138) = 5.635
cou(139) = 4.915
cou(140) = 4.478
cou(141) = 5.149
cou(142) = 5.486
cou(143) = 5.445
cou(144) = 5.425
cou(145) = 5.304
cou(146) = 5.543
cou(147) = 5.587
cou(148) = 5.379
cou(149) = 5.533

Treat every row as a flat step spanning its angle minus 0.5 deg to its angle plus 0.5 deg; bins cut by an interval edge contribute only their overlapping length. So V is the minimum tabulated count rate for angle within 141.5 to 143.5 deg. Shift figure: 5.445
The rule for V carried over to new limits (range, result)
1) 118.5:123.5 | 5.266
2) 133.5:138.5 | 4.68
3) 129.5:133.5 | 4.753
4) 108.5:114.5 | 5.145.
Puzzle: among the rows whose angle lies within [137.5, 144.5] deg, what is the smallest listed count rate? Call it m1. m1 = 4.478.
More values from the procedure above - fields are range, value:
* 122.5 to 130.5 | 4.912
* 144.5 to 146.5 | 5.304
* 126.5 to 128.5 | 5.061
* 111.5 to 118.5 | 4.981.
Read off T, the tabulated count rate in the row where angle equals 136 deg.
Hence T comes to 5.223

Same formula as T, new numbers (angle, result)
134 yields 4.68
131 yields 4.753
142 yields 5.486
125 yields 5.45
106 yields 5.355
